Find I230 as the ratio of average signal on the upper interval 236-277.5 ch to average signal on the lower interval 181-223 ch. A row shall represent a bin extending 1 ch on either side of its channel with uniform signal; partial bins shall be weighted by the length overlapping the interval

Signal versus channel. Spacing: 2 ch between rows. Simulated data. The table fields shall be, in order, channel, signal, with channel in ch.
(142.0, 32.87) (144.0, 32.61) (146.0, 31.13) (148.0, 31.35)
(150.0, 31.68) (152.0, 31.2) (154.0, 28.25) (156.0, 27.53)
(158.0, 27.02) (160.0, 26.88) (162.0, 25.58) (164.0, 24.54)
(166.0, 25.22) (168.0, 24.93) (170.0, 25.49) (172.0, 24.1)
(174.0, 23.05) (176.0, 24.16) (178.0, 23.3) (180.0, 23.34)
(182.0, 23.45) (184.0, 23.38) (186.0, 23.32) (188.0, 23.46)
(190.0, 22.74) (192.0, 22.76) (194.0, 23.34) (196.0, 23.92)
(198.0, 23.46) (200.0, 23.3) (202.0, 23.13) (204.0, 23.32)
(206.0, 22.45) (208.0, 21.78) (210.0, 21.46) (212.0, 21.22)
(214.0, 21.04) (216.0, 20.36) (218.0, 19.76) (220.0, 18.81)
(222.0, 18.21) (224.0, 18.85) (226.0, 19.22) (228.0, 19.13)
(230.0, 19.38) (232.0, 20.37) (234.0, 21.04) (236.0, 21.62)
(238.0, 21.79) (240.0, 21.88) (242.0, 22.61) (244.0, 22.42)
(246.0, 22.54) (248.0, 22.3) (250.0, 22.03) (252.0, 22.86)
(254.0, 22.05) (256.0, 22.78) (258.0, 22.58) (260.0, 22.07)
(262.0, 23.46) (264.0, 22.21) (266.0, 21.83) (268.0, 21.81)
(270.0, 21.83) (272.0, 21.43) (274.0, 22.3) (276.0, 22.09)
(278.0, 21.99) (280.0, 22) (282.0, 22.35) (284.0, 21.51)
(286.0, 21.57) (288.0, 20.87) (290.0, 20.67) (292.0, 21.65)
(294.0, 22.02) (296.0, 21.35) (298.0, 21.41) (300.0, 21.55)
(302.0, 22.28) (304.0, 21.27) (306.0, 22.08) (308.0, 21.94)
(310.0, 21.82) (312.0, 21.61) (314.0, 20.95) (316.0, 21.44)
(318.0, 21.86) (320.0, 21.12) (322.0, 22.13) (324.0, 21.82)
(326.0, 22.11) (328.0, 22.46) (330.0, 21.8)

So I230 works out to 1.00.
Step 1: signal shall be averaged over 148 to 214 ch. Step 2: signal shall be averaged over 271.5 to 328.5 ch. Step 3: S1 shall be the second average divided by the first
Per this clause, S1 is 0.89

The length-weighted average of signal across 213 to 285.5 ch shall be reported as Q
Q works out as 21.4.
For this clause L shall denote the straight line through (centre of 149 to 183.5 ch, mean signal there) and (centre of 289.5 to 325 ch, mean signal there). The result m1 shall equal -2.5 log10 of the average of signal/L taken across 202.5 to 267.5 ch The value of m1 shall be 0.11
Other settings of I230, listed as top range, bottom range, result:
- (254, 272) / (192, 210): 0.97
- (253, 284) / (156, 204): 0.92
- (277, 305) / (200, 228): 1.04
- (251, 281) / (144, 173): 0.80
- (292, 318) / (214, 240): 1.08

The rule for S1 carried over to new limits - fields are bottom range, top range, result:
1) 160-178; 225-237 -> 0.82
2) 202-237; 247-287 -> 1.08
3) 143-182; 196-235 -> 0.78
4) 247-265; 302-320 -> 0.96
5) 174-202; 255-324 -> 0.93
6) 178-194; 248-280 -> 0.96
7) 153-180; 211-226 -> 0.78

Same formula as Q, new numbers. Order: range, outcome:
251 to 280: 22.2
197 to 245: 21.1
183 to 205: 23.3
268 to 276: 21.9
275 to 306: 21.7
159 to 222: 23.1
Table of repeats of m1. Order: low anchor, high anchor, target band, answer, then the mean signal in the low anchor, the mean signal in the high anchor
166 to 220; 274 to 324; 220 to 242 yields 0.11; 22.9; 21.7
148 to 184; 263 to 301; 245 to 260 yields 0.02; 25.9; 21.7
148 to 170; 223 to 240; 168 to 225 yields 0.06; 27.4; 20.3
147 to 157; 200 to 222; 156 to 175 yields 0.11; 30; 21.3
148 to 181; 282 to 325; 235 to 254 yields 0.06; 26.2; 21.6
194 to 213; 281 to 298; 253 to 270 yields -0.02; 22.7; 21.5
